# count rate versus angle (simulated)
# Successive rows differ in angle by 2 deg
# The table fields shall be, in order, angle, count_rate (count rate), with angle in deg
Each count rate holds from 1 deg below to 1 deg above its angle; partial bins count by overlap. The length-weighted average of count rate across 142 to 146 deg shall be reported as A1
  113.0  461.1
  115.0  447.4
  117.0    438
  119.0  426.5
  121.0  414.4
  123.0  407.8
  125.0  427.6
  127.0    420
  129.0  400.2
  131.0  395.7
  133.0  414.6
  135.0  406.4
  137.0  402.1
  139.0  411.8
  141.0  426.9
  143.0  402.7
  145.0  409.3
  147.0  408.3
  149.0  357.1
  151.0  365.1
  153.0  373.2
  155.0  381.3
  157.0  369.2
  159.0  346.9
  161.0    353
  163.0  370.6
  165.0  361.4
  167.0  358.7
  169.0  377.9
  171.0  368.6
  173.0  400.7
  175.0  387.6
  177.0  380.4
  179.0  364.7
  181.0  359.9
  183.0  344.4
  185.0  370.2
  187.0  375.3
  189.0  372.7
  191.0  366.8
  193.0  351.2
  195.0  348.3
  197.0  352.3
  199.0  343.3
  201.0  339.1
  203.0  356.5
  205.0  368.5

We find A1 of 406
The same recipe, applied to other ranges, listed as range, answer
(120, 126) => 417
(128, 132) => 398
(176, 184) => 362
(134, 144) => 410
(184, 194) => 367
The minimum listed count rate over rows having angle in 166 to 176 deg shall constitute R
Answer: 358.7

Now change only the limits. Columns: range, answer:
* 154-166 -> 346.9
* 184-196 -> 348.3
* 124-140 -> 395.7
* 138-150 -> 357.1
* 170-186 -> 344.4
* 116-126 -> 407.8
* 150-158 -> 365.1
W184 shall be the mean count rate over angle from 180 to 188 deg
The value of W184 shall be 362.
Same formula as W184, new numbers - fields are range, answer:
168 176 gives 384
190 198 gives 355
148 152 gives 361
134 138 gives 404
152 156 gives 377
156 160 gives 358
